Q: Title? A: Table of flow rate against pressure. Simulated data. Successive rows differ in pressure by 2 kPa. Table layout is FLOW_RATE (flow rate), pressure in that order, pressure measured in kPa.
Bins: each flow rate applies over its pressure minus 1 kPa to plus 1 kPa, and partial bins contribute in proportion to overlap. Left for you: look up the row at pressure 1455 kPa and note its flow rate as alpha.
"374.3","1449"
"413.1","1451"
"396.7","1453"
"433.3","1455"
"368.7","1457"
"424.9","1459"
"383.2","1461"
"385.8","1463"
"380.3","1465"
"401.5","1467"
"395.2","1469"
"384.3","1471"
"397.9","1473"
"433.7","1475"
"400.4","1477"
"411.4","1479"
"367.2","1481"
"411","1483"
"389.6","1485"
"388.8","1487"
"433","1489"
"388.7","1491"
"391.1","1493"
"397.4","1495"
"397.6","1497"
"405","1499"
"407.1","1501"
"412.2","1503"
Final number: 433.3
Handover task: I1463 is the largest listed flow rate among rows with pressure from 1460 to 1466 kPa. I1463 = 385.8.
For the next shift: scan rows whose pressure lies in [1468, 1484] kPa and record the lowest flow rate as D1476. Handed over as 367.2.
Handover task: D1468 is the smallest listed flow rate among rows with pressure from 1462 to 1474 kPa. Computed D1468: 380.3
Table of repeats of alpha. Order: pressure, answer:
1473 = 397.9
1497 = 397.6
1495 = 397.4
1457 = 368.7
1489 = 433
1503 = 412.2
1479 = 411.4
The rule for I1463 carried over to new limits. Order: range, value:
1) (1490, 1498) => 397.6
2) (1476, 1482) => 411.4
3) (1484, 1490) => 433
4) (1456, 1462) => 424.9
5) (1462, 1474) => 401.5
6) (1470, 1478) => 433.7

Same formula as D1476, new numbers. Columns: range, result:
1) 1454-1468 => 368.7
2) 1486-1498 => 388.7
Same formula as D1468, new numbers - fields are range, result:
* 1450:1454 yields 396.7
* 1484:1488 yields 388.8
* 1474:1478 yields 400.4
